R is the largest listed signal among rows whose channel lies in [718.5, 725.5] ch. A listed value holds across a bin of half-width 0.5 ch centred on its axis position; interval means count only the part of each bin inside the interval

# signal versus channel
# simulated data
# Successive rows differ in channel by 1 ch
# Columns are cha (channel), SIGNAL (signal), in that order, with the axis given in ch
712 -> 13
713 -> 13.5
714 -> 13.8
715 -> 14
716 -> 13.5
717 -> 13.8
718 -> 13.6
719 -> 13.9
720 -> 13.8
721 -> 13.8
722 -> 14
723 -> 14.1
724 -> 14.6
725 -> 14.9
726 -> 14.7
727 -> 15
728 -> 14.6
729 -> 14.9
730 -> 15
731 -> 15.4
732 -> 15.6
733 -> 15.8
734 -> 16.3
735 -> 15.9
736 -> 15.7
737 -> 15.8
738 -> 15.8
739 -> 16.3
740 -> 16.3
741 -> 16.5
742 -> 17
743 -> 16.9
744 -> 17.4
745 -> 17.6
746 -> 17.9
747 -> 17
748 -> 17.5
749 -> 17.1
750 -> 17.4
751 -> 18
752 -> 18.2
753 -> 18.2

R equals 14.9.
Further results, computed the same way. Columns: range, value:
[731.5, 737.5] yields 16.3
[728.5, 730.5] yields 15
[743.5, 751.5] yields 18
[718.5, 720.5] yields 13.9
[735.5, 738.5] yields 15.8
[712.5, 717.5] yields 14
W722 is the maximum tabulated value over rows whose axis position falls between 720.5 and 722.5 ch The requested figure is 14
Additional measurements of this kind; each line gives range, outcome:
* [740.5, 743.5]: 17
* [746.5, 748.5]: 17.5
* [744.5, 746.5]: 17.9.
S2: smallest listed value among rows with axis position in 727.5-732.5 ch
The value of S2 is 14.6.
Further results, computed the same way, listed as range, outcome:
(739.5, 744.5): 16.3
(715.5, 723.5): 13.5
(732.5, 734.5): 15.8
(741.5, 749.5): 16.9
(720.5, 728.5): 13.8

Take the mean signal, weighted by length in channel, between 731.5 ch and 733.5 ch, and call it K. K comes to 15.7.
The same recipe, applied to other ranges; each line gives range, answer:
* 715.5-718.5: 13.6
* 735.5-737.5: 15.8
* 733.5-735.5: 16.1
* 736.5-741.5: 16.1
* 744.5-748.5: 17.5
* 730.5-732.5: 15.5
